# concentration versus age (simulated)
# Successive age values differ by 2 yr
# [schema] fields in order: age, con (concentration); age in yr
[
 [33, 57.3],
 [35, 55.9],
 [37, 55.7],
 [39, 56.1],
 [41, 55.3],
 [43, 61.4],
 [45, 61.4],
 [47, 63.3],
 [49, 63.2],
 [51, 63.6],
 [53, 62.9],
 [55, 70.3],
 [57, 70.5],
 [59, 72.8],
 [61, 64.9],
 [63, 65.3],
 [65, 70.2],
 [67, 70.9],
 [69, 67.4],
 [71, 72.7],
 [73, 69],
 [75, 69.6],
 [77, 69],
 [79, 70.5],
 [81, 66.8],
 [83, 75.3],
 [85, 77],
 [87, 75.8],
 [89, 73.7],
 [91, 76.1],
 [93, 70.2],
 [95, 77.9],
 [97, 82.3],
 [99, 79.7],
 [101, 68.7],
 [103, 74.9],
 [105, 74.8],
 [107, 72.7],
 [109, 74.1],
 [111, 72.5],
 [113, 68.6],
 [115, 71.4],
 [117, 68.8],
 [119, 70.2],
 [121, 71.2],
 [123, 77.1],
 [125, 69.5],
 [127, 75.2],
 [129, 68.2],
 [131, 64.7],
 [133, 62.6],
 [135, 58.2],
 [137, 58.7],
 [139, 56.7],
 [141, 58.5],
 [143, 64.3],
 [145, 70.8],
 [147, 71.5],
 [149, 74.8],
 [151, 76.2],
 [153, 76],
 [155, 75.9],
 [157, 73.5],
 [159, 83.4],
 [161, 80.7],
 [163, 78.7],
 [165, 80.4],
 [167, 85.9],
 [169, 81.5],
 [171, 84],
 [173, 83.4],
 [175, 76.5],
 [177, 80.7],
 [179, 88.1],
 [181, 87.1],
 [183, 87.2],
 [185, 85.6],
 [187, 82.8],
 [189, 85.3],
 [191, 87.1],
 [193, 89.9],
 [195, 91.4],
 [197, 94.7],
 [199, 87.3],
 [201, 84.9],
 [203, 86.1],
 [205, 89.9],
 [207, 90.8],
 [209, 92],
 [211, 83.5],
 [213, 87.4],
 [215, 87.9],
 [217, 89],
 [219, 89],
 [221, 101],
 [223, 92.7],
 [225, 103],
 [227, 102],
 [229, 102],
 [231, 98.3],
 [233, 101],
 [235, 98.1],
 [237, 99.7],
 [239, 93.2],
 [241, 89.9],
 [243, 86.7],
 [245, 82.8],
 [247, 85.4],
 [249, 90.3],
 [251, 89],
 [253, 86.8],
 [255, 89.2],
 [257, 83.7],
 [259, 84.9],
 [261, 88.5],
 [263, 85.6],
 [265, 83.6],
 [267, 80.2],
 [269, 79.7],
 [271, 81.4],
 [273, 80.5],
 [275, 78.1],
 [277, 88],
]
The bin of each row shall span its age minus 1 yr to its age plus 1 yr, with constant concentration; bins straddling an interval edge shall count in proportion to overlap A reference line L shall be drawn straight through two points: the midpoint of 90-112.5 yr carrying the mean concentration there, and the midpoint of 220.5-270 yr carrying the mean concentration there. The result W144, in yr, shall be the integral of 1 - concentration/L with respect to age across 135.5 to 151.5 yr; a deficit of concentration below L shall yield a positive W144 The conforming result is 2.8 yr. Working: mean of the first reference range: 74.8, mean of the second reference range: 91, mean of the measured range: 65.9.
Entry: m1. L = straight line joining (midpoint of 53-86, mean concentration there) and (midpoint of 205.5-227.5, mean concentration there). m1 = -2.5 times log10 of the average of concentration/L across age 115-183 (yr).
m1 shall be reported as 0.12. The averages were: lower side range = 69.9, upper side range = 92.3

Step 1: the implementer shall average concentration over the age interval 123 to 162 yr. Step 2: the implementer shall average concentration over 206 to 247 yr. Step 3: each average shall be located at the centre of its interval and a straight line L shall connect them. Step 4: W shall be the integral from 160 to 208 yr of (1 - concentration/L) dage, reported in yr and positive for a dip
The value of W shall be -2.44 yr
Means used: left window 69.6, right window 93.3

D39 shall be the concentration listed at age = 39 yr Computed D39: 56.1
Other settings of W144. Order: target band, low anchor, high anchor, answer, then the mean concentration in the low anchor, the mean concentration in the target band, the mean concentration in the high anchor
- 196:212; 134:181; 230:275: -1.4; 75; 88.7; 87.9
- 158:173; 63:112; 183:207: 0.3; 72.8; 82.2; 87.8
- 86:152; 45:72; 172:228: 4.9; 67.3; 70.6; 88.8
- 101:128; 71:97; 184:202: 1.7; 73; 72.2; 87.7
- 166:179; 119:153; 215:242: -0.6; 67.7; 82.5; 96.5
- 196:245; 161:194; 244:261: -4.1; 83.9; 92.7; 86.6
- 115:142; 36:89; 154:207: 3.6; 67.1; 66.3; 84.4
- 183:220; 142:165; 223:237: 1.1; 75.3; 88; 100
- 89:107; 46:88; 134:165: -1.4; 69.1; 75.3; 70.8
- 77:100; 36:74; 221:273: -1.7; 65.1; 74.8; 90.3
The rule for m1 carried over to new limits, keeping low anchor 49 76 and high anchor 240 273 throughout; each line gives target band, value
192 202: -0.12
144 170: -0.01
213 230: -0.16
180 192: -0.09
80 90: -0.05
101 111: -0.02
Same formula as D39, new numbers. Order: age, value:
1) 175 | 76.5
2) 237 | 99.7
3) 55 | 70.3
